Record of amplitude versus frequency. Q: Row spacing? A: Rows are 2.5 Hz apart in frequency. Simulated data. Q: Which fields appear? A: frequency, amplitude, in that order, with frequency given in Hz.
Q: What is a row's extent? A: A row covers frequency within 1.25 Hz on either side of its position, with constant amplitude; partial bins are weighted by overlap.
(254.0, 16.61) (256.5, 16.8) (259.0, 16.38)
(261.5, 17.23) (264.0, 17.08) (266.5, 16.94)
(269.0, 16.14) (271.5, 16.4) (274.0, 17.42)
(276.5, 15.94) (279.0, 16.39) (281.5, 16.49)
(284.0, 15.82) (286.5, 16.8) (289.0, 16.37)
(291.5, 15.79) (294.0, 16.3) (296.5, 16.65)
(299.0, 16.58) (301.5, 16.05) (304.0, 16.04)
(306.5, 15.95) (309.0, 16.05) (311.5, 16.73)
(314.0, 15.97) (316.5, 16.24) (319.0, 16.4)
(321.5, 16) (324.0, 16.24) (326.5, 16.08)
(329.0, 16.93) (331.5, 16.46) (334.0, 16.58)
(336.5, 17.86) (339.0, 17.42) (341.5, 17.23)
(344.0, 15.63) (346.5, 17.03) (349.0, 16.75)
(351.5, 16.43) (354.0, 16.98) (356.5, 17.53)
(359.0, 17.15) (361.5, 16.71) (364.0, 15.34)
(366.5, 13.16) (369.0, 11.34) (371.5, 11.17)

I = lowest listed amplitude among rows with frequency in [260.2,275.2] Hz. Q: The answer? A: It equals 16.14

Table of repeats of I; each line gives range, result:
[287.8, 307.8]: 15.79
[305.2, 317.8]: 15.95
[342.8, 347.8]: 15.63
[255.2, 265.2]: 16.38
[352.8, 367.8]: 13.16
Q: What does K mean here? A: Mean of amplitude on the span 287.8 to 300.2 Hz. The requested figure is 16.3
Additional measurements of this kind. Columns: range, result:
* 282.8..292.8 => 16.2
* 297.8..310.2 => 16.1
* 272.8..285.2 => 16.4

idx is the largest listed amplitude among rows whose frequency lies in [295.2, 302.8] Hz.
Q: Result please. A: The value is 16.65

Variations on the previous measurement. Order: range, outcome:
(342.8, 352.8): 17.03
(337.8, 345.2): 17.42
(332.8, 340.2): 17.86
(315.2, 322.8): 16.4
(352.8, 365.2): 17.53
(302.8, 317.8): 16.73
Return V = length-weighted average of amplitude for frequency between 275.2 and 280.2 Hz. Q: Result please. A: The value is 16.2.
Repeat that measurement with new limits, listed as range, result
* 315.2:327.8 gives 16.2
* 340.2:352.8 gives 16.6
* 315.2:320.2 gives 16.3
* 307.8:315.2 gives 16.3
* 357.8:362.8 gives 16.9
